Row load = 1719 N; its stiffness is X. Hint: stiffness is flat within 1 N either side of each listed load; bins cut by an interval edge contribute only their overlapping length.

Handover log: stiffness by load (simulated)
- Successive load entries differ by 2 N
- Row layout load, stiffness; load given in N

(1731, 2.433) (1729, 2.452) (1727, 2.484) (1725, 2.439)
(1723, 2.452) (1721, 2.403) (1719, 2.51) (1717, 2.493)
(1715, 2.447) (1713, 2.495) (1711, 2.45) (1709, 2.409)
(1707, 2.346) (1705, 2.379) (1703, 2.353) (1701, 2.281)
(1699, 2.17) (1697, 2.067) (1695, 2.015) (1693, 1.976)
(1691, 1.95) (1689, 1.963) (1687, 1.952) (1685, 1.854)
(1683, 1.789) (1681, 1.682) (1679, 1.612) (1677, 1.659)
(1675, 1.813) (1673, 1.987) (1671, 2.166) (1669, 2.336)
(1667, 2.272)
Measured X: 2.51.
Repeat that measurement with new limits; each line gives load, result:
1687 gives 1.952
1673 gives 1.987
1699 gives 2.17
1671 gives 2.166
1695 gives 2.015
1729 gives 2.452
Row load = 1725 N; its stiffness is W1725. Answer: 2.439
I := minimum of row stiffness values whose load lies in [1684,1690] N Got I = 1.854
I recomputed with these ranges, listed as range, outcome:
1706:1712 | 2.346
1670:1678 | 1.659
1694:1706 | 2.015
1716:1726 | 2.403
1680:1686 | 1.682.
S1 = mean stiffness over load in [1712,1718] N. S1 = 2.48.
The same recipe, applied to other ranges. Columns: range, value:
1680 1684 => 1.74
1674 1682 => 1.69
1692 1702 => 2.1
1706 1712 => 2.4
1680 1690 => 1.85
